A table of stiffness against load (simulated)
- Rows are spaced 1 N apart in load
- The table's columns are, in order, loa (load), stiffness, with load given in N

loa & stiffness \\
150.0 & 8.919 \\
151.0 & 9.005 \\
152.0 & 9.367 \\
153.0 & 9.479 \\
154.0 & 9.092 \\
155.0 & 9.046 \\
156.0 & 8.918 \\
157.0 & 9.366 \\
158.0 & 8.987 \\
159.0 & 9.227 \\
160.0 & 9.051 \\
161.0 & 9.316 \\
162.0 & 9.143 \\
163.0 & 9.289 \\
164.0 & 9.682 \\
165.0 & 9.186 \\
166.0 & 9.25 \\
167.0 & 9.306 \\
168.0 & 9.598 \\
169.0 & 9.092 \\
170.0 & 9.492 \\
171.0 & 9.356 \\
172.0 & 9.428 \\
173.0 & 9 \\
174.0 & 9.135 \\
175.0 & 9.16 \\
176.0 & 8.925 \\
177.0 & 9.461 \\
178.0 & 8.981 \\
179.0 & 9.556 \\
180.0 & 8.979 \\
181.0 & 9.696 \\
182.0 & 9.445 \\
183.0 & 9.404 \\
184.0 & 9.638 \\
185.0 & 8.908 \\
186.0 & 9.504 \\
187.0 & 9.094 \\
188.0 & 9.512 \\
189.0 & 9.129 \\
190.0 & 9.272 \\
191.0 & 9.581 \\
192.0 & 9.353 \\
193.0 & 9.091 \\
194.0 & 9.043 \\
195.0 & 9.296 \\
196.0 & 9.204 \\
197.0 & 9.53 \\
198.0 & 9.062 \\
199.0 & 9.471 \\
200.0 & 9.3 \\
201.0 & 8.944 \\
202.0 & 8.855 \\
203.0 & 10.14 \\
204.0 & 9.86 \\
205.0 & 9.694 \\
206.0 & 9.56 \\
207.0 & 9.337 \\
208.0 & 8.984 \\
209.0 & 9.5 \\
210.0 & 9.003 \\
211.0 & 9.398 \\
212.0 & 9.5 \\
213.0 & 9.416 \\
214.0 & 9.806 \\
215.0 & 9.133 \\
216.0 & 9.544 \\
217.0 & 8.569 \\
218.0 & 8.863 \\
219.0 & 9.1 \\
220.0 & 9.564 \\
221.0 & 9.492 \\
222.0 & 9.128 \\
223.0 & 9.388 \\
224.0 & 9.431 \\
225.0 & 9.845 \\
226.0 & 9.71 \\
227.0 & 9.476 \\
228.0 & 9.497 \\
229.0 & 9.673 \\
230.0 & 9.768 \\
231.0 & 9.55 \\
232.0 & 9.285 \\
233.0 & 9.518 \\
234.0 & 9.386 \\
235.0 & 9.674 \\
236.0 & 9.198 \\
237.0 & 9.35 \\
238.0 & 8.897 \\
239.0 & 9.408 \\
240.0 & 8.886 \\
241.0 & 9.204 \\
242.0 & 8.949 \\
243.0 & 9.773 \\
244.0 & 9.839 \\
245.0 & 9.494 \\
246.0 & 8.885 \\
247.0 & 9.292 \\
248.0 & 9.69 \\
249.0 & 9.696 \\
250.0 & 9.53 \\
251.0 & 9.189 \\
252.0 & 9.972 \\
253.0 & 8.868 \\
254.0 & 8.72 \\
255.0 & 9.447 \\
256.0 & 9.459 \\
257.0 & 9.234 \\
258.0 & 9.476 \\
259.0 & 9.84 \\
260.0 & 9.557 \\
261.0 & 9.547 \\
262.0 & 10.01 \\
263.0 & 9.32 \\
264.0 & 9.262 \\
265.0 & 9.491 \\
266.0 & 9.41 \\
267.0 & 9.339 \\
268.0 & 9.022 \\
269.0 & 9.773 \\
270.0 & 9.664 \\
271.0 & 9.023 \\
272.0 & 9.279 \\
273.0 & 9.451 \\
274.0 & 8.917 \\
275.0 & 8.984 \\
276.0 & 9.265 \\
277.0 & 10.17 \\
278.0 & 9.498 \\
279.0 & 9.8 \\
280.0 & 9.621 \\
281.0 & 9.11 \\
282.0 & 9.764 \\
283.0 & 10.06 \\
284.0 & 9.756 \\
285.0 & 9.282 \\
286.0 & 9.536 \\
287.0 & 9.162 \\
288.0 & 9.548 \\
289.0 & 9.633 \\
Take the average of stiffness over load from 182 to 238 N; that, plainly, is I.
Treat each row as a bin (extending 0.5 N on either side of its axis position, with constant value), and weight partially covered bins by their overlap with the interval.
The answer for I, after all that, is 9.37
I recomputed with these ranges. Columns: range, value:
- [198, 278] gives 9.39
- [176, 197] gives 9.3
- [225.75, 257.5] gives 9.39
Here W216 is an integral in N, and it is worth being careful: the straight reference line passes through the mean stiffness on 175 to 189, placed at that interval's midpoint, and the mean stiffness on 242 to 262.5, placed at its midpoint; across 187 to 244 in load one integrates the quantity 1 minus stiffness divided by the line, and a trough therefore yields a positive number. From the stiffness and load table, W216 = 0.11 N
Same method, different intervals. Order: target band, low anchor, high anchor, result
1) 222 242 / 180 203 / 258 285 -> 0.0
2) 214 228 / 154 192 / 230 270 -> 0.0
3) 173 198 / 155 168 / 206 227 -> 0.0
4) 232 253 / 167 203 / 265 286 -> 0.0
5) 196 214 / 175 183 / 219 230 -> 0.0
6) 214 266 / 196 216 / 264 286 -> 0.2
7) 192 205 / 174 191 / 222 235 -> 0.1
